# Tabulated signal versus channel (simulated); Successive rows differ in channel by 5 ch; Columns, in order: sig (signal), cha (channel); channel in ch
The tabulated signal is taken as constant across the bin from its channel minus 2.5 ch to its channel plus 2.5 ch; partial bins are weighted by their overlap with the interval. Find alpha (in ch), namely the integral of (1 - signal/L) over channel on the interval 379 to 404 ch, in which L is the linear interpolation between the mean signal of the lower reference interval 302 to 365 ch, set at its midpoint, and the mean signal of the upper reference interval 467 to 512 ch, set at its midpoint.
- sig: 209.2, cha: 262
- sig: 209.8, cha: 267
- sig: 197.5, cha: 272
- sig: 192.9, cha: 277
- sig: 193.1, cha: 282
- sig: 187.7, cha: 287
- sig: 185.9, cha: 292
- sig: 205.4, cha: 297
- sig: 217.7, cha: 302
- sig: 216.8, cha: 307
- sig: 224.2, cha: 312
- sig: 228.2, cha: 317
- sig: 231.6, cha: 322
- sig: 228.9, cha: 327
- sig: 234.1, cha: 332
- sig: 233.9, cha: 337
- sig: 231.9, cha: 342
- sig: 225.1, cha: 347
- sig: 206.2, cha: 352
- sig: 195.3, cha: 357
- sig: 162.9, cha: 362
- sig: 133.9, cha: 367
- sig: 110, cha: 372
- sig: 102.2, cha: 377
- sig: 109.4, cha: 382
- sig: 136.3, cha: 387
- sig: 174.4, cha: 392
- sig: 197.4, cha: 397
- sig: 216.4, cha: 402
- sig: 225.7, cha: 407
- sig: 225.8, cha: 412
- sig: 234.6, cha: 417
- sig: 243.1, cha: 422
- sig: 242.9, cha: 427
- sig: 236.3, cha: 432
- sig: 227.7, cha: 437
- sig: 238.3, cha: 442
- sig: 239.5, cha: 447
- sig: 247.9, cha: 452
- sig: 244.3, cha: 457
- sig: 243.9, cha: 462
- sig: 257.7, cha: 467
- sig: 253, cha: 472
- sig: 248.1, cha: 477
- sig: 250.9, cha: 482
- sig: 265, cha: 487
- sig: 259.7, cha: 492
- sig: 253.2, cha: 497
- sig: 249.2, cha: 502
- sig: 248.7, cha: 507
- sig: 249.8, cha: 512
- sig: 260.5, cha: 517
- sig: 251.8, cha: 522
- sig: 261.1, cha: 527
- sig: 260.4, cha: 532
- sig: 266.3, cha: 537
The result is 7.2 ch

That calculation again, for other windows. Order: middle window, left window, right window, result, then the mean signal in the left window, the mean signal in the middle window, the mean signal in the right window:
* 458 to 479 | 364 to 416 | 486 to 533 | -2.4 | 165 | 250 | 256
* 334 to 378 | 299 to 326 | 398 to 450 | 8.8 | 224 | 181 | 232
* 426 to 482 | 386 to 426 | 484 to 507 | -2.2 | 211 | 244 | 256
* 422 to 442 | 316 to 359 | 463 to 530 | 0.4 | 224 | 237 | 254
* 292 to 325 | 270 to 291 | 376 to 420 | -4.9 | 192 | 218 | 184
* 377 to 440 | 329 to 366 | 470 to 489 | 8.0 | 210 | 202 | 254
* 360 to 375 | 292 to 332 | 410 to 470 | 6.2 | 220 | 134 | 240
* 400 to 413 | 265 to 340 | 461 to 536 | 0.7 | 213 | 223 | 255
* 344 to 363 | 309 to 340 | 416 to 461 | 2.6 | 230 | 201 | 240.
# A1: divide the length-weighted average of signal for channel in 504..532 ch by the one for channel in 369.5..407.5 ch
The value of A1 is 1.64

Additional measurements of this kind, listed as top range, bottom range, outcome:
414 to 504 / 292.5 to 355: 1.11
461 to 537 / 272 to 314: 1.26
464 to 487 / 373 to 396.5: 1.88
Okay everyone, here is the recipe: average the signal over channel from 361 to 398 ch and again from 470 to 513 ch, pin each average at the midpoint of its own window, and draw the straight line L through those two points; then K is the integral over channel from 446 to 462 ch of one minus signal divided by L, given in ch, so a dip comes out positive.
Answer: -2.2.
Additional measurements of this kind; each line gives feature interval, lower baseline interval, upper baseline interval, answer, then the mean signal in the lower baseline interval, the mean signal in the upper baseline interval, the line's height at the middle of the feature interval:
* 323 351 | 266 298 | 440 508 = -2.50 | 195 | 250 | 211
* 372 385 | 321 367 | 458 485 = 6.69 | 212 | 251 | 222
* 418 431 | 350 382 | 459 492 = -2.37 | 148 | 253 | 204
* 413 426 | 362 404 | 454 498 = -3.37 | 148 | 253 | 189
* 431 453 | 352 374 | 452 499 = -1.28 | 158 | 253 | 224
